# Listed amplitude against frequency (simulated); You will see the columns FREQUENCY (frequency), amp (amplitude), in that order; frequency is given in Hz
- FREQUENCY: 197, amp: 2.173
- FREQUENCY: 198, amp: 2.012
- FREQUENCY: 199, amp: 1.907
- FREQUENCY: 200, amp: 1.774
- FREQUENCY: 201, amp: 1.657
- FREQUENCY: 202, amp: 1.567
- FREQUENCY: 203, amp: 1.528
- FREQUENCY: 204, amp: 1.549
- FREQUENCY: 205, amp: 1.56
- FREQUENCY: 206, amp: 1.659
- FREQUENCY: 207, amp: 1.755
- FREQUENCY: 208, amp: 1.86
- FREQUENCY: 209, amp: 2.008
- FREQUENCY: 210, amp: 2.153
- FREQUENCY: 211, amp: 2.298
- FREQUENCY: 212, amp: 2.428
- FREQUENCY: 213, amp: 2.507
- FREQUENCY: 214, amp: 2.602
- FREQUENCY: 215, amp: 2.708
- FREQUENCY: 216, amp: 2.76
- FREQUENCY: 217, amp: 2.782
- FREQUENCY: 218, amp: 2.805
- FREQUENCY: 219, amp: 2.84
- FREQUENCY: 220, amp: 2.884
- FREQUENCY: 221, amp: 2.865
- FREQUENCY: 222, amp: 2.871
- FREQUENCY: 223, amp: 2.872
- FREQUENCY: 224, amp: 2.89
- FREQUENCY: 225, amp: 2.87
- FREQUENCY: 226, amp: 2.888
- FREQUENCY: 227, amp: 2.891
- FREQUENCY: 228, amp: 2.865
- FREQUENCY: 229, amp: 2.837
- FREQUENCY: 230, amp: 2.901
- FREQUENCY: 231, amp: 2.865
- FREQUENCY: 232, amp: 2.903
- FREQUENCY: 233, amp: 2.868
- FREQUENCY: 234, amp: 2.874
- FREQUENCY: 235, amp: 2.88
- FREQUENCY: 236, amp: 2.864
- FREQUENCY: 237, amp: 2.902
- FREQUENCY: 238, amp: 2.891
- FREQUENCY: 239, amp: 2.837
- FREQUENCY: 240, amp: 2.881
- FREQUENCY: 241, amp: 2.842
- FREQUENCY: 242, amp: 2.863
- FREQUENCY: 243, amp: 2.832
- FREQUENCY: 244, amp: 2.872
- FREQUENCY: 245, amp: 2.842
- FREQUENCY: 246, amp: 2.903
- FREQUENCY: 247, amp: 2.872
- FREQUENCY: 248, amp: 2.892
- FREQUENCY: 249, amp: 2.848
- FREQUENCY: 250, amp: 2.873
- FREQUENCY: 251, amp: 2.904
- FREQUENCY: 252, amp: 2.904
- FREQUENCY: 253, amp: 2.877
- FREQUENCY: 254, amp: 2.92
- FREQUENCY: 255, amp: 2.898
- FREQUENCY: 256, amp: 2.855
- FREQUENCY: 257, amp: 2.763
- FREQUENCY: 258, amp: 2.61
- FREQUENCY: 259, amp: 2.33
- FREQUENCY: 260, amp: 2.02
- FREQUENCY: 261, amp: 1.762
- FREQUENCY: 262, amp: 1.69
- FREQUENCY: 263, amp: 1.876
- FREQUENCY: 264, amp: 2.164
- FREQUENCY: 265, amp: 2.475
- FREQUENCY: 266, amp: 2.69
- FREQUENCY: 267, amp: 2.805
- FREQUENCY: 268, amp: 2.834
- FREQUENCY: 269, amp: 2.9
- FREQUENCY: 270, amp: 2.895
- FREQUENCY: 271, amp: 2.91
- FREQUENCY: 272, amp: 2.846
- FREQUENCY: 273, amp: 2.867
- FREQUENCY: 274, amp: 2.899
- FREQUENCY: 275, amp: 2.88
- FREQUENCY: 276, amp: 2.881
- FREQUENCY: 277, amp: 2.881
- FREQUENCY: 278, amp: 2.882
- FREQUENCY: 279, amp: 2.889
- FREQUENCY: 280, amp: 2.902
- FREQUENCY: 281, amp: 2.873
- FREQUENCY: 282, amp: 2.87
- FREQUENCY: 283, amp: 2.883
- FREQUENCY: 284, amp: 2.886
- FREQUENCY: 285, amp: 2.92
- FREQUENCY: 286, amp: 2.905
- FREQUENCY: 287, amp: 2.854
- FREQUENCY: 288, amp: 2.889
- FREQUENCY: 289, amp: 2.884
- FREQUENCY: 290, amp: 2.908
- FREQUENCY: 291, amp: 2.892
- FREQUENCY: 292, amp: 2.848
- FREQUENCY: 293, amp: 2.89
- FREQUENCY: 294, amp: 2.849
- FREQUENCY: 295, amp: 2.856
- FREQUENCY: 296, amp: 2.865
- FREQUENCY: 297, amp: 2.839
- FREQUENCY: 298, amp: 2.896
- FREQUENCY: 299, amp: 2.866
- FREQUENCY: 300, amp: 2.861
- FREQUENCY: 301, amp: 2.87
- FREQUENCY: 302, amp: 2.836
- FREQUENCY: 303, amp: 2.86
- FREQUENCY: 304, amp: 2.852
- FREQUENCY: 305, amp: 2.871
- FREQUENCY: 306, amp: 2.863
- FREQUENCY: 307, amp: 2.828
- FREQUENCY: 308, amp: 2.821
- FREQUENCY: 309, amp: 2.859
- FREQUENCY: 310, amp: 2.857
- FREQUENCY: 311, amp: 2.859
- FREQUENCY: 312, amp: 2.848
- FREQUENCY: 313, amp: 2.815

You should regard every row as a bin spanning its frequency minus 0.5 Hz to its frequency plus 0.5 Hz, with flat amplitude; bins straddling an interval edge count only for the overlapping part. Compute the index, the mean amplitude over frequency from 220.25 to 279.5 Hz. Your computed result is 2.77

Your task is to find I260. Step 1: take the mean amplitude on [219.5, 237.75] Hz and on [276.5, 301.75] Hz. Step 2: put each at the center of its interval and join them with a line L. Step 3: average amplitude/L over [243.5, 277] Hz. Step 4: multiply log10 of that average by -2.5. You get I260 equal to 0.07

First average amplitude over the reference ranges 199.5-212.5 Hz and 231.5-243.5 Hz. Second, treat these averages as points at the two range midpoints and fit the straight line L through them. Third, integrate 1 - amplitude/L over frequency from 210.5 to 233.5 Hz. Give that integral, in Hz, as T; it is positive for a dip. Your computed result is -4.3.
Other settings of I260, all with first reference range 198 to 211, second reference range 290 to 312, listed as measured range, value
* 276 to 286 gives -0.10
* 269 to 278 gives -0.13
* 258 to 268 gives 0.09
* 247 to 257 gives -0.24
